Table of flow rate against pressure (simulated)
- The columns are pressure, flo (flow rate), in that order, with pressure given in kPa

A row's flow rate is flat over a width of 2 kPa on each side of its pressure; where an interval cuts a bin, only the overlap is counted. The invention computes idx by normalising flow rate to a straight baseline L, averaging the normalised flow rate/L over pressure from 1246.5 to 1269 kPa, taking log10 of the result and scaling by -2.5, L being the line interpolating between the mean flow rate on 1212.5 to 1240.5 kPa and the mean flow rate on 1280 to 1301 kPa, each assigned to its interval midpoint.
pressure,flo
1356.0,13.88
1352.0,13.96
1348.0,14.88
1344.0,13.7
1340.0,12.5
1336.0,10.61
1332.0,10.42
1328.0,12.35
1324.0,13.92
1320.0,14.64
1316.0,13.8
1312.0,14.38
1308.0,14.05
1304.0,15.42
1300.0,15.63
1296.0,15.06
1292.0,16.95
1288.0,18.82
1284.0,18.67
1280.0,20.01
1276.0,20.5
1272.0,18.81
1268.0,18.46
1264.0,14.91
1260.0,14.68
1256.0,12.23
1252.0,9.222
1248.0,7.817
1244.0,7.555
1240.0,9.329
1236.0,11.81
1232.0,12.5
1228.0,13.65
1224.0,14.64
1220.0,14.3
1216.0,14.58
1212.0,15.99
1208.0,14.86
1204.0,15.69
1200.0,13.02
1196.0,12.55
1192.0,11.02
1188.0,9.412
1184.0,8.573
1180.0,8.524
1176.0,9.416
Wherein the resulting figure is 0.21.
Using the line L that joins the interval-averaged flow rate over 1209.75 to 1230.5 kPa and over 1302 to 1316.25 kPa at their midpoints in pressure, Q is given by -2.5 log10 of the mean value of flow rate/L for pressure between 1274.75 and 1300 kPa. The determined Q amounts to -0.24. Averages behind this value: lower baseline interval 14.6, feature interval 18.1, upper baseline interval 14.5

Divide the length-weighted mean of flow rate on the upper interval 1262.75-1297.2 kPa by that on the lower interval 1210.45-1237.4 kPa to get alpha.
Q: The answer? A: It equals 1.30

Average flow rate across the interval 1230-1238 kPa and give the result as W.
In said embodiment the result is 12.2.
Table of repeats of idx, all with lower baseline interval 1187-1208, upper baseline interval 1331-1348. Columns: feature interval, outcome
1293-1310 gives -0.22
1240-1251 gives 0.47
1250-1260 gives 0.09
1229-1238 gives 0.02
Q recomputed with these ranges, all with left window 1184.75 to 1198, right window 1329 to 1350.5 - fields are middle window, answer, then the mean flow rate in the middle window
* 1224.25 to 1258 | 0.06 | 10.7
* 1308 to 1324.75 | -0.17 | 14.2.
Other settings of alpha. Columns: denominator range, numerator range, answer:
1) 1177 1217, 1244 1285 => 1.23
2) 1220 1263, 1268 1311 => 1.50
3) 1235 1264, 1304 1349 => 1.25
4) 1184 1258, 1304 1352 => 1.10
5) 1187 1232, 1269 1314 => 1.26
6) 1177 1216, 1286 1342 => 1.16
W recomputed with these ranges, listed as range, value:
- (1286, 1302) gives 16.6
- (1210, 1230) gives 14.6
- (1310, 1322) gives 14.3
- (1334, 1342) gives 11.6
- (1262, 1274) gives 17.4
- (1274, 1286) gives 19.7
